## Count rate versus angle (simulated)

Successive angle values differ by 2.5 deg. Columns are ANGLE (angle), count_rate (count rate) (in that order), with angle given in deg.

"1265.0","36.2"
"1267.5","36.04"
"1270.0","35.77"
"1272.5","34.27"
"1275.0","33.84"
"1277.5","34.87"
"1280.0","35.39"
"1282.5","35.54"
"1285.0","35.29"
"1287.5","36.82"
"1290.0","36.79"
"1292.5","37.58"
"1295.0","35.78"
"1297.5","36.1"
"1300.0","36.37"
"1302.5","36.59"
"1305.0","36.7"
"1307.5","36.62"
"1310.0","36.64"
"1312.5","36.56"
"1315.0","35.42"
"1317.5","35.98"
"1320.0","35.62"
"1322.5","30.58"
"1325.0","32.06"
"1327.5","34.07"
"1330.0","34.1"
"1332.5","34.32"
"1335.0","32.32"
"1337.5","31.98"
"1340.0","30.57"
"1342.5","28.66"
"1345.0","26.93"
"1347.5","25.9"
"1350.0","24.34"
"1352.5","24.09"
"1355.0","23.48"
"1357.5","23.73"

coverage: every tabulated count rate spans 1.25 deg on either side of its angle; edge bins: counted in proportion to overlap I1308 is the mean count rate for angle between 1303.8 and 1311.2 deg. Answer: 36.7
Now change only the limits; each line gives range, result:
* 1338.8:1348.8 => 28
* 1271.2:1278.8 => 34.3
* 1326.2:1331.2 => 34.1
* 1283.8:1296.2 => 36.5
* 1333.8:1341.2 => 31.6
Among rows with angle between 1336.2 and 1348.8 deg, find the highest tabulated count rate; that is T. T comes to 31.98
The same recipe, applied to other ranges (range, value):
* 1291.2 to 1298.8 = 37.58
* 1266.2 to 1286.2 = 36.04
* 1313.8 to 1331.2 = 35.98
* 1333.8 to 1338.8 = 32.32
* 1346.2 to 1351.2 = 25.9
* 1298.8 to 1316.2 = 36.7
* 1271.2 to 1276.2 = 34.27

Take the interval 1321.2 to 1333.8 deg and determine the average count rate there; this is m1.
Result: 33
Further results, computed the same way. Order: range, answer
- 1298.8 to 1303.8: 36.5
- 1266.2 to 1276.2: 35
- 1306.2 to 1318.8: 36.2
